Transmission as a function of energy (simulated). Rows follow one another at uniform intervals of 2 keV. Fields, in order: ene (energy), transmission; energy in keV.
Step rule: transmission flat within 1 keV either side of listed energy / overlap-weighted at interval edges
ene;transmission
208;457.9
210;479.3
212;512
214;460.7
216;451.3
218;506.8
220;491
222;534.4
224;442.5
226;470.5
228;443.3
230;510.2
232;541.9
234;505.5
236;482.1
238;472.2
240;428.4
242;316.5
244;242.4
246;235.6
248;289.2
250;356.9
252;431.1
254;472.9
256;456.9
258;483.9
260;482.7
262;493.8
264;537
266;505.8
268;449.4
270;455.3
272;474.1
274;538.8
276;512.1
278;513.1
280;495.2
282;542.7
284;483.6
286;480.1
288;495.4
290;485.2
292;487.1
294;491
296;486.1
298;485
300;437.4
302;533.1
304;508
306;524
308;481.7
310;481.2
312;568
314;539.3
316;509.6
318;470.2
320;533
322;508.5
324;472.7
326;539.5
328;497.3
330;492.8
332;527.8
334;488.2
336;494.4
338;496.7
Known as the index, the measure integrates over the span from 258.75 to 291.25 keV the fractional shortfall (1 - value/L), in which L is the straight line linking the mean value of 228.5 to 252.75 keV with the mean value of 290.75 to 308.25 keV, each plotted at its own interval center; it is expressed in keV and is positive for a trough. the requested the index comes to -3.0 keV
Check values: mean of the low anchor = 402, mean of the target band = 496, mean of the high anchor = 493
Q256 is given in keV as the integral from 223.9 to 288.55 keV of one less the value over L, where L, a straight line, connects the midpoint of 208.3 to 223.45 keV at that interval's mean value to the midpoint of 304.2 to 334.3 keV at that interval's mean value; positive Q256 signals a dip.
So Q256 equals 5.3 keV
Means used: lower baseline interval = 488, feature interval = 456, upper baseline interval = 509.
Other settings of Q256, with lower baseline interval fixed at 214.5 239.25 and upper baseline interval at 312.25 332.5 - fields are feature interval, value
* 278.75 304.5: 0.5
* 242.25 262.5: 4.3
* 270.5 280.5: -0.1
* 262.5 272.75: 0.2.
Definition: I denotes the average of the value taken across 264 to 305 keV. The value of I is 494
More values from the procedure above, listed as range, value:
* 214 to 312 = 468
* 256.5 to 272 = 485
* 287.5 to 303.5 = 488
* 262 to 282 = 500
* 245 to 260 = 396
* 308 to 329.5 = 510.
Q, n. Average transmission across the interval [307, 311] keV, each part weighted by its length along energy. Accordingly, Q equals 481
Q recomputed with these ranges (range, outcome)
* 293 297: 489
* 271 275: 506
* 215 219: 479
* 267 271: 452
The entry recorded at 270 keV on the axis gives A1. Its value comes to 455.3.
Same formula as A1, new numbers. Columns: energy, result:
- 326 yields 539.5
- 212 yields 512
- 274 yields 538.8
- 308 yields 481.7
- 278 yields 513.1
